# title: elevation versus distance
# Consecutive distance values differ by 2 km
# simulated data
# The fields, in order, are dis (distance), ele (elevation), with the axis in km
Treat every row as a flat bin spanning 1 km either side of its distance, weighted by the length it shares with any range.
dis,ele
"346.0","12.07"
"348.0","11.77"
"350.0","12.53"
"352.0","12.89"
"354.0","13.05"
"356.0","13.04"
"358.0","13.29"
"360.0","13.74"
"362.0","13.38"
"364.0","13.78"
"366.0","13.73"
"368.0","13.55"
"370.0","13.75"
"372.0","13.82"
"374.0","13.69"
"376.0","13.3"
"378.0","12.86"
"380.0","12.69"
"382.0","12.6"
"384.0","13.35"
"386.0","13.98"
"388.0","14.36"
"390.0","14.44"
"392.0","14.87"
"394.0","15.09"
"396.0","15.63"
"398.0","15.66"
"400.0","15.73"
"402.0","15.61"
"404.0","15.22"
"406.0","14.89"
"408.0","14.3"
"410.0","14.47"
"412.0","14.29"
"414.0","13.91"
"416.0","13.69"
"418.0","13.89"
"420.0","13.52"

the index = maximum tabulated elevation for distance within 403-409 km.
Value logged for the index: 15.22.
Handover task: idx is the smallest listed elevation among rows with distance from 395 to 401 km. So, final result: 15.63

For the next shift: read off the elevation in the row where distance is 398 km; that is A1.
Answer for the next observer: 15.66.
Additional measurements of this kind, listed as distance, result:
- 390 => 14.44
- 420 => 13.52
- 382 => 12.6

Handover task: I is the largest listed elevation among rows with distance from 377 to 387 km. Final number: 13.98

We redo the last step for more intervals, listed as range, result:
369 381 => 13.82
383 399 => 15.66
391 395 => 15.09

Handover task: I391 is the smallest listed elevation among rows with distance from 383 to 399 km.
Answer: 13.35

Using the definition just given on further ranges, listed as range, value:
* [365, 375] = 13.55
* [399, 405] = 15.22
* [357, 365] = 13.29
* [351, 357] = 12.89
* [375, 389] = 12.6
